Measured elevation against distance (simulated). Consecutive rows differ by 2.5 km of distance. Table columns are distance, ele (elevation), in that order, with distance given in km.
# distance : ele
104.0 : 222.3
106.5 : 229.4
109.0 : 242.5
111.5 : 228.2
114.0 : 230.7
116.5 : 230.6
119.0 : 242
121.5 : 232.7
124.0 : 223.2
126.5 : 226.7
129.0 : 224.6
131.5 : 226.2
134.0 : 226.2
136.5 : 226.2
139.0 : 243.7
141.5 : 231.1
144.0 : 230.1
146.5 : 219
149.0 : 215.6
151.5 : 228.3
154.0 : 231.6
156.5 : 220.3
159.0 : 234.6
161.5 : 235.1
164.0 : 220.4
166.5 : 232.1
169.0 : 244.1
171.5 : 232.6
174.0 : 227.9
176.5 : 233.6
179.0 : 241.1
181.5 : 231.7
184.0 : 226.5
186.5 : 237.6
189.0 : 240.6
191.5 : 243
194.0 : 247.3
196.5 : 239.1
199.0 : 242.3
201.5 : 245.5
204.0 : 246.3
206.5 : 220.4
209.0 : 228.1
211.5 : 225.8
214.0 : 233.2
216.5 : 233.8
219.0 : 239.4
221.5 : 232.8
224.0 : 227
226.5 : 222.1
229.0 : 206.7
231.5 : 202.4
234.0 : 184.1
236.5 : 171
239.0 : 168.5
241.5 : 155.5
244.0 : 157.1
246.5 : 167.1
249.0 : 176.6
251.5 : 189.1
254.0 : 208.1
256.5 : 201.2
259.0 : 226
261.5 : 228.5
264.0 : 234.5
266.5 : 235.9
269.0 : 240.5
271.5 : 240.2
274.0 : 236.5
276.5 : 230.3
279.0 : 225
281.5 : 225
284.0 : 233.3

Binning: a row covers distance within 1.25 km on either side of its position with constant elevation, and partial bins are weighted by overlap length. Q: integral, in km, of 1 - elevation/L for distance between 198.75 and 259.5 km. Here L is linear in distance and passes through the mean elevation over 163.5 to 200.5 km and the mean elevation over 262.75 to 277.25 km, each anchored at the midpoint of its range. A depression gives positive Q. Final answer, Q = 7.4 km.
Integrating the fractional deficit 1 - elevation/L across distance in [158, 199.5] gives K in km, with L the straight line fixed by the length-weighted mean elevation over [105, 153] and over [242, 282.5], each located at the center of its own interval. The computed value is -2.4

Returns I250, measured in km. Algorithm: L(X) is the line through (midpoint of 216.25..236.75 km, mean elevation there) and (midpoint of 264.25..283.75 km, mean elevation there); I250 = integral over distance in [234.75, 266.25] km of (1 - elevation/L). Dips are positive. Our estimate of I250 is 4.6 km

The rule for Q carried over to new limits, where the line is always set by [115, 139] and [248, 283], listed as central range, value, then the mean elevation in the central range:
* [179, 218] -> -1.9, 236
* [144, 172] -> -0.1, 228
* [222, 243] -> 2.9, 193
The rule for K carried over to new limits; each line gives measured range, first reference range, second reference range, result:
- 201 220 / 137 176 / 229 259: -3.1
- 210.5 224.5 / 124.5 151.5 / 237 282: -1.2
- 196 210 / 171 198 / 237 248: -1.6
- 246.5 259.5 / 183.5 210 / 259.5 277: 2.2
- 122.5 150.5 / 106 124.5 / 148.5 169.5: 0.5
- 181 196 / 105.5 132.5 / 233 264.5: -2.2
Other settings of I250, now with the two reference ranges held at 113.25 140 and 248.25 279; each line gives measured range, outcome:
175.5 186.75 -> -0.35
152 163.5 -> -0.07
